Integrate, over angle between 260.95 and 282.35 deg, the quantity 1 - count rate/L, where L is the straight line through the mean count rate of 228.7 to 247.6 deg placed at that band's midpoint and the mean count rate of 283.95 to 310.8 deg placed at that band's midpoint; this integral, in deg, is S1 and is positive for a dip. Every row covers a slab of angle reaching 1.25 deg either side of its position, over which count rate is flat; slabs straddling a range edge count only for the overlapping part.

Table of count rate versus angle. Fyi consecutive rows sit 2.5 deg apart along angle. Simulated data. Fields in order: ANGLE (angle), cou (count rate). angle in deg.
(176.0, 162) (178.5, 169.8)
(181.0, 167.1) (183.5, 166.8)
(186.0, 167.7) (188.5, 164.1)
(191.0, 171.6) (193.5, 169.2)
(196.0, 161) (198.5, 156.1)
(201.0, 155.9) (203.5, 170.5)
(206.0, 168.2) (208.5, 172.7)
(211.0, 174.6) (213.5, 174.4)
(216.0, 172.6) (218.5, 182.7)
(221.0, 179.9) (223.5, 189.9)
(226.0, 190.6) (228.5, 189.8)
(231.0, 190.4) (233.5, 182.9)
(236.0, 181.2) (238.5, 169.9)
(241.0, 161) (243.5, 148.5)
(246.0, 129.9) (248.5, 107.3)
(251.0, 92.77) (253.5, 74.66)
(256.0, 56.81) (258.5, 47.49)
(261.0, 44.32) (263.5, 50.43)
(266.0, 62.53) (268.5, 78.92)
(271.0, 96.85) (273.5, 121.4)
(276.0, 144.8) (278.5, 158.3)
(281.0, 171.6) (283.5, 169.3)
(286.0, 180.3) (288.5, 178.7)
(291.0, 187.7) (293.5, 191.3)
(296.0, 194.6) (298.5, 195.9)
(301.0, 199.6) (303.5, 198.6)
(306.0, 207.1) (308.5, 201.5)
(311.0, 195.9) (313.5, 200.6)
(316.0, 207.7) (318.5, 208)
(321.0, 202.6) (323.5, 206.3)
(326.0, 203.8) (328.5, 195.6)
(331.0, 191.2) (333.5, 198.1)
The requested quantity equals 8.9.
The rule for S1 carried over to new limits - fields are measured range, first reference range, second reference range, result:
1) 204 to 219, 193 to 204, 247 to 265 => -3.6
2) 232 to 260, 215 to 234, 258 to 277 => 3.1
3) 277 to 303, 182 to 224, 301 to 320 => 1.8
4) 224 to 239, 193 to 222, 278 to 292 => -1.2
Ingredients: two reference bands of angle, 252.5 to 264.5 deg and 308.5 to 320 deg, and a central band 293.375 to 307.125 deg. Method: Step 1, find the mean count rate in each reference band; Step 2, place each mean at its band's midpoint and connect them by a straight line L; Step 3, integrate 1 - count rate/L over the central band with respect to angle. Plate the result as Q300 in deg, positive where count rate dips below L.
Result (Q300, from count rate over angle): -2.77 deg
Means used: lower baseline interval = 54.4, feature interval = 198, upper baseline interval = 203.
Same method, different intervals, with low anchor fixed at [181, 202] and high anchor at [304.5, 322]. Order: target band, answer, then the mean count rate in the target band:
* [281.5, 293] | 0.92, 179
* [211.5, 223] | -0.36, 178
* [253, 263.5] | 7.45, 53.8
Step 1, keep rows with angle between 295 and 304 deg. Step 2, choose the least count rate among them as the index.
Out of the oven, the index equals 194.6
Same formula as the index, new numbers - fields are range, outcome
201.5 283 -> 44.32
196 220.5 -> 155.9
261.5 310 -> 50.43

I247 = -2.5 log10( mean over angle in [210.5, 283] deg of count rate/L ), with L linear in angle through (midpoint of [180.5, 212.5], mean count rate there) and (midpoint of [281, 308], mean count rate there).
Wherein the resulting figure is 0.29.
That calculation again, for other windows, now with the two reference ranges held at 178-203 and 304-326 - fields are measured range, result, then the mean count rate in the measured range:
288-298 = 0.042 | 189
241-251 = 0.381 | 128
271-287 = 0.253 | 153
